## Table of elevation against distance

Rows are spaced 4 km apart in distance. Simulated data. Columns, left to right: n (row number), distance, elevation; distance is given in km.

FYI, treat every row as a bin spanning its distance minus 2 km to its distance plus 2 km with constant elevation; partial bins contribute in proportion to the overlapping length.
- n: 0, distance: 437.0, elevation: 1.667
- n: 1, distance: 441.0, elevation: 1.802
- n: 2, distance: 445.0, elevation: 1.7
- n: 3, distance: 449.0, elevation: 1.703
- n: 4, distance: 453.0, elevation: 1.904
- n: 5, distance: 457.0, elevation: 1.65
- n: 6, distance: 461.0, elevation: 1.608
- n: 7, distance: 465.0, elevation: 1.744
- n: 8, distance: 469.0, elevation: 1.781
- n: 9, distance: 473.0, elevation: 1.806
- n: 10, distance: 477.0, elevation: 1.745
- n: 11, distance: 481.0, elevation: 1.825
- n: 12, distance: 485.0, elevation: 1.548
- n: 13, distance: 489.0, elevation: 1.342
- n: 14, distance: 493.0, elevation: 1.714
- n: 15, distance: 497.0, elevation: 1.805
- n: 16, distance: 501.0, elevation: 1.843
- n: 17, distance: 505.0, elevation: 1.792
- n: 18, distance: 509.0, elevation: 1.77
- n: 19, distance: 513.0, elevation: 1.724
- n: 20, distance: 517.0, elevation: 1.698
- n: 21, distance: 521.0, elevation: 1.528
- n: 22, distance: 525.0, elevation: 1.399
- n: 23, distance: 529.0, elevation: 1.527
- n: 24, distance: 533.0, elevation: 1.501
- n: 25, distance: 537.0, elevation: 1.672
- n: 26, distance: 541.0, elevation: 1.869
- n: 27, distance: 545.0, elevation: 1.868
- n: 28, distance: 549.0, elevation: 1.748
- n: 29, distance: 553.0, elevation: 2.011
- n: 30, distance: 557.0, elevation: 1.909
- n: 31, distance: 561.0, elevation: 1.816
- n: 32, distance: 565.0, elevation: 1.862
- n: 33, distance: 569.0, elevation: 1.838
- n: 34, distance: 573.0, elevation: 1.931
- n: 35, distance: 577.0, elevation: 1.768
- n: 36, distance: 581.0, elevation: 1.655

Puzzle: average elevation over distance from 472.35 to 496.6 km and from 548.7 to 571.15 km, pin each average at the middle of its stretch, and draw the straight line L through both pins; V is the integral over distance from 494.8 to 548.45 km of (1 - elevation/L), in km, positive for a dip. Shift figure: 2.2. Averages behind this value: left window 1.66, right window 1.87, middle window 1.69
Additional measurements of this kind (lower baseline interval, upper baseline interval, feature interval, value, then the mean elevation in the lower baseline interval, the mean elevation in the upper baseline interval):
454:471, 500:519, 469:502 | 0.6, 1.71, 1.76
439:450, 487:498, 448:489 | -1.0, 1.74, 1.6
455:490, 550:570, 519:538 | 3.1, 1.68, 1.88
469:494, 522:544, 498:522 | -1.5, 1.67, 1.6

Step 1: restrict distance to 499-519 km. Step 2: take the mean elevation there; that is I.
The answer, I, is 1.77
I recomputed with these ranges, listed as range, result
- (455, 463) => 1.63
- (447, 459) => 1.75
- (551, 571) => 1.89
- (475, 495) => 1.63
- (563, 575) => 1.88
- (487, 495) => 1.53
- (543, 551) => 1.81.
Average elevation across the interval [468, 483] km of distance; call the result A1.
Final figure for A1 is 1.79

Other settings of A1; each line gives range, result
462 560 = 1.72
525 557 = 1.73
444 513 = 1.72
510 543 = 1.62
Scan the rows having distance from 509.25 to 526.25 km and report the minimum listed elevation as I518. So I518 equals 1.399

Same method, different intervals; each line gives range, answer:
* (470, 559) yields 1.342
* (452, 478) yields 1.608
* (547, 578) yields 1.748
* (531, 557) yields 1.501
